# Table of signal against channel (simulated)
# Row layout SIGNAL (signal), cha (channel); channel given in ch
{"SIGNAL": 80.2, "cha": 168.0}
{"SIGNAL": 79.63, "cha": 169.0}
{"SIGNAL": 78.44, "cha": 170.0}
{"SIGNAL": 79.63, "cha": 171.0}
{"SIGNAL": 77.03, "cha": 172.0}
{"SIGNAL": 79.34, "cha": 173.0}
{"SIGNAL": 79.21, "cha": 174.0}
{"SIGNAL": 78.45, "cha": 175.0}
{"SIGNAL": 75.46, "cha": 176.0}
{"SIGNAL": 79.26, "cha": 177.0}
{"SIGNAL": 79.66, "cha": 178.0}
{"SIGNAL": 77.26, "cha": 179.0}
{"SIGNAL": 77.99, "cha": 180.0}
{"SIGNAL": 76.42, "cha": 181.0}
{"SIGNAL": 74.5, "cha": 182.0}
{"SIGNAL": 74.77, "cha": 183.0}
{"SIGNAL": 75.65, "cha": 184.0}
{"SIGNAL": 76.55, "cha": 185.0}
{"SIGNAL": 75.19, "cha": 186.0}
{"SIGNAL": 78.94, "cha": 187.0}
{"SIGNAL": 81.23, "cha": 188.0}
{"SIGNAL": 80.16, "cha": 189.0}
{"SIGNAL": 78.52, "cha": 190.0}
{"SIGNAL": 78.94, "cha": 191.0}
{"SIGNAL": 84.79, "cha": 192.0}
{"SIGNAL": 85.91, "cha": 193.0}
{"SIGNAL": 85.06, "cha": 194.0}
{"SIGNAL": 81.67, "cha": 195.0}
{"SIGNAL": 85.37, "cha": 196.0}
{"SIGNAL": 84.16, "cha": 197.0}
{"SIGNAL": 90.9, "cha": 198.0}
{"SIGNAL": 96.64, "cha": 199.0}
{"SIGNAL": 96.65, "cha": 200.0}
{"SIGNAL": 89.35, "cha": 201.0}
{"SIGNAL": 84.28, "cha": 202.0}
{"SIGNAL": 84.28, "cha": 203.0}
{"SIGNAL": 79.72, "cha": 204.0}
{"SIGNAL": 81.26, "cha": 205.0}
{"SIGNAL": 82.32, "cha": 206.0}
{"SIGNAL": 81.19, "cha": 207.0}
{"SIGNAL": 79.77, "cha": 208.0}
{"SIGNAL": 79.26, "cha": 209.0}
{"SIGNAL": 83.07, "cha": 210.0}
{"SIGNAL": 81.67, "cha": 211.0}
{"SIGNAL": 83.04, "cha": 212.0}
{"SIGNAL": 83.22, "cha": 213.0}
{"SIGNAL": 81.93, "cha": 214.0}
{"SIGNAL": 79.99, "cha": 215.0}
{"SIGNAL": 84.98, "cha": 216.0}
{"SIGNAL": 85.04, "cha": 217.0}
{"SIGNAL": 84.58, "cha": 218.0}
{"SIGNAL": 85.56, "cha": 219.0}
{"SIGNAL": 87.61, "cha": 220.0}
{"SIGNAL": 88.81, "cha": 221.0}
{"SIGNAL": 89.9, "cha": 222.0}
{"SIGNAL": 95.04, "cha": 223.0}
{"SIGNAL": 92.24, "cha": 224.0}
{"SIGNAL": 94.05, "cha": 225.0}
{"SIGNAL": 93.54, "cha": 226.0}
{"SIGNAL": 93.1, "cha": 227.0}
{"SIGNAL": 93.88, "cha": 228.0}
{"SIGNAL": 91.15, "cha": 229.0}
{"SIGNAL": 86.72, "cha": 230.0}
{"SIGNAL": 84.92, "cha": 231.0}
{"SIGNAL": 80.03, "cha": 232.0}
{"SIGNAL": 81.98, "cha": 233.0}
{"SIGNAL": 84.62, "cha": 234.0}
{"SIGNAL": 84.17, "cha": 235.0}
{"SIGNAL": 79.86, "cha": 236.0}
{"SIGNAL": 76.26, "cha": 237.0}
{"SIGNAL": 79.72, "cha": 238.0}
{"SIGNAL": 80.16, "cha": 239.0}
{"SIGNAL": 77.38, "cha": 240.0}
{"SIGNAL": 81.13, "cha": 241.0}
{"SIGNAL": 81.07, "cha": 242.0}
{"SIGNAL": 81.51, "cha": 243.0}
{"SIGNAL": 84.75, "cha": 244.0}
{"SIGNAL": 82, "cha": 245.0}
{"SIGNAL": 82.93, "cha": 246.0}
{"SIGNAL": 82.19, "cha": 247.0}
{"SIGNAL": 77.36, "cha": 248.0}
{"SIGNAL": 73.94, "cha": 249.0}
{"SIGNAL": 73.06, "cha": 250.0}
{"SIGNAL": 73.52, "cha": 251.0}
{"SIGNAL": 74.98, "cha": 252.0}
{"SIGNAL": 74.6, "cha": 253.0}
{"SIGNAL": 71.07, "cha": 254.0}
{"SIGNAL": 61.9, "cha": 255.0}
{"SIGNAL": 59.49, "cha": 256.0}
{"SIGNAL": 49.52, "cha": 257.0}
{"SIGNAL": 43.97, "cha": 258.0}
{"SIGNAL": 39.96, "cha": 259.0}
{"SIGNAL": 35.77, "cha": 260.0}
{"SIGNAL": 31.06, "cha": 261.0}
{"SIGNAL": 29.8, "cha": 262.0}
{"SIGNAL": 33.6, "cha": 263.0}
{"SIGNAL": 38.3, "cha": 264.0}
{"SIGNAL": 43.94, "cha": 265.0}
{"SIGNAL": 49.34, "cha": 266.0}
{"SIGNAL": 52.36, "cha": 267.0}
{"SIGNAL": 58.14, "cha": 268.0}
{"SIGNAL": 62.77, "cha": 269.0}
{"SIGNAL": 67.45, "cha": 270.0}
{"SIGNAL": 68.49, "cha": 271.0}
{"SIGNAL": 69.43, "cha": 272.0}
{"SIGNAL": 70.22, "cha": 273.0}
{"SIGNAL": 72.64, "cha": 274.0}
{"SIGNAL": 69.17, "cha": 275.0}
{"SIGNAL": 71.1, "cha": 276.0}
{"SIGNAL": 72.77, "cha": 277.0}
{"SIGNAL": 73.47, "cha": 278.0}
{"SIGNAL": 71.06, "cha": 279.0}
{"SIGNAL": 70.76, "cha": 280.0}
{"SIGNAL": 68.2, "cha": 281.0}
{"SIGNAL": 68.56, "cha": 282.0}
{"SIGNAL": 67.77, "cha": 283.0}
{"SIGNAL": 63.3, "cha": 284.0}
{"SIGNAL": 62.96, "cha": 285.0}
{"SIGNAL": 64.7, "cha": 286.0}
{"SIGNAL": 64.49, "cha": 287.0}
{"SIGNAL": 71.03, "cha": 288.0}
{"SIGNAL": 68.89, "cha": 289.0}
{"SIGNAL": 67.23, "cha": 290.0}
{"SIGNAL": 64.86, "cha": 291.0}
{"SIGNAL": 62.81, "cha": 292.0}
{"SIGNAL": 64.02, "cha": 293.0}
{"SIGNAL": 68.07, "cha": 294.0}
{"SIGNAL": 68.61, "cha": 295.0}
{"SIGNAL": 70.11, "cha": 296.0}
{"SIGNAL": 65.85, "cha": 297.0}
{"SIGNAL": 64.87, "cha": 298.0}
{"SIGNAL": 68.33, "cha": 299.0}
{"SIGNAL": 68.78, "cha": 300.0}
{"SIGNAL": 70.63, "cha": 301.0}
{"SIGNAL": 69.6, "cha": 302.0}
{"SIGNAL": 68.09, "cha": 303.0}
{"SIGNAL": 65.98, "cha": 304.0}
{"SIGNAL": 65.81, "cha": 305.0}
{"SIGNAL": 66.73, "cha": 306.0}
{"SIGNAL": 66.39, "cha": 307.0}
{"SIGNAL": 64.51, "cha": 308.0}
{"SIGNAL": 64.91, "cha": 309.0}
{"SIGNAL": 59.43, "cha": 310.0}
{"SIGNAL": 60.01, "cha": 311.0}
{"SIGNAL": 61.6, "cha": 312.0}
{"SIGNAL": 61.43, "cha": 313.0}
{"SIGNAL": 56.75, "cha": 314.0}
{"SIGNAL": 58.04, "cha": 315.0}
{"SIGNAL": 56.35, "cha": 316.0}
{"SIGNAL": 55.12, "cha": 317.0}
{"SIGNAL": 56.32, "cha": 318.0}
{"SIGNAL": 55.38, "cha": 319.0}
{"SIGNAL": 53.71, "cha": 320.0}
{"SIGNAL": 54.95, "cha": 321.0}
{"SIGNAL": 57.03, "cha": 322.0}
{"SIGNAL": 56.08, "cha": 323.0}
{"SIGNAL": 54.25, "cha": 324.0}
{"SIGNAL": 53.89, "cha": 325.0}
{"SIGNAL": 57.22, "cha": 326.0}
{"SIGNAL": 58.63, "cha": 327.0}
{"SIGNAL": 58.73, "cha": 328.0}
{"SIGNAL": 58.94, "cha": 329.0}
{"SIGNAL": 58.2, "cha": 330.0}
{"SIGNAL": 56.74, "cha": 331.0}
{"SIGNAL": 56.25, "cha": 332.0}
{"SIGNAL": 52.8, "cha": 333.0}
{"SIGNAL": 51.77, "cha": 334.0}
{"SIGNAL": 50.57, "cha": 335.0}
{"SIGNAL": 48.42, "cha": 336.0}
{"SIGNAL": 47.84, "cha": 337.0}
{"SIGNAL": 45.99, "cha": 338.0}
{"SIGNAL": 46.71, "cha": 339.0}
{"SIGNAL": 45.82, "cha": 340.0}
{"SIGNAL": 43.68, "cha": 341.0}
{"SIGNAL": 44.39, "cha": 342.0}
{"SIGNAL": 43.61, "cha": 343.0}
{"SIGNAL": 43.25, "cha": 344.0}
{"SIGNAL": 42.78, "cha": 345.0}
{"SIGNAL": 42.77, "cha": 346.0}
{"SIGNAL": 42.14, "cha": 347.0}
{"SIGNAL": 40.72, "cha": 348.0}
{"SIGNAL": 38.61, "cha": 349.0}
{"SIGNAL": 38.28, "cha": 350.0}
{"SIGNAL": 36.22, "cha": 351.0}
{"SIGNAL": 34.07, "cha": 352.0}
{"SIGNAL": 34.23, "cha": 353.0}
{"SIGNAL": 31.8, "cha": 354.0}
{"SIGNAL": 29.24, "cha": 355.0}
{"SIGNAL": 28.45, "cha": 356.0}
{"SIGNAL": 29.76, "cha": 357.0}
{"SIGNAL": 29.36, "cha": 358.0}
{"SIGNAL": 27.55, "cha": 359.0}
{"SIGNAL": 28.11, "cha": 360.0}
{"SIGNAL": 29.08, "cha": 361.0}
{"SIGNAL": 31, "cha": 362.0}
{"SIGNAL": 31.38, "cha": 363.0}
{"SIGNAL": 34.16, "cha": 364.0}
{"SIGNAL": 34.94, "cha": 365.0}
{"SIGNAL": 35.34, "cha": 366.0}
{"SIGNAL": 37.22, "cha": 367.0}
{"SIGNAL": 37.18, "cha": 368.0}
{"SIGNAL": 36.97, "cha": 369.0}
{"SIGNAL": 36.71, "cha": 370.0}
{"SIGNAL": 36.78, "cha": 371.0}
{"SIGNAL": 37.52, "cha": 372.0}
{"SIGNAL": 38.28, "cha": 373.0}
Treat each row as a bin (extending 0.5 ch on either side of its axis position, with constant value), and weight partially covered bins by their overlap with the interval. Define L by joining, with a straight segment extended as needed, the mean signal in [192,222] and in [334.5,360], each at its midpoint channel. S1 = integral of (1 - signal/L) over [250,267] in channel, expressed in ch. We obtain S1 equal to 4.2 ch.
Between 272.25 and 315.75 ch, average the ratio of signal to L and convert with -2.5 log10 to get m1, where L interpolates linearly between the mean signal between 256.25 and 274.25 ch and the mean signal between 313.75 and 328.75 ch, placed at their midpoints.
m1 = -0.24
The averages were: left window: 50.7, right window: 56.2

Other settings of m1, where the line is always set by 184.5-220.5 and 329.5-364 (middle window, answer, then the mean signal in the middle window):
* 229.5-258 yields -0.08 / 76.6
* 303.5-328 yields -0.19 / 59.2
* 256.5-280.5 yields 0.13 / 56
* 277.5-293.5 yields -0.14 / 67.1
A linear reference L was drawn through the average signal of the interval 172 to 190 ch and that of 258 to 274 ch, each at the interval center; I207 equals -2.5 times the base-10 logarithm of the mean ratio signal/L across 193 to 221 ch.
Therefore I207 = -0.22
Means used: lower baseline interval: 77.7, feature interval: 84.6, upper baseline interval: 50.6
